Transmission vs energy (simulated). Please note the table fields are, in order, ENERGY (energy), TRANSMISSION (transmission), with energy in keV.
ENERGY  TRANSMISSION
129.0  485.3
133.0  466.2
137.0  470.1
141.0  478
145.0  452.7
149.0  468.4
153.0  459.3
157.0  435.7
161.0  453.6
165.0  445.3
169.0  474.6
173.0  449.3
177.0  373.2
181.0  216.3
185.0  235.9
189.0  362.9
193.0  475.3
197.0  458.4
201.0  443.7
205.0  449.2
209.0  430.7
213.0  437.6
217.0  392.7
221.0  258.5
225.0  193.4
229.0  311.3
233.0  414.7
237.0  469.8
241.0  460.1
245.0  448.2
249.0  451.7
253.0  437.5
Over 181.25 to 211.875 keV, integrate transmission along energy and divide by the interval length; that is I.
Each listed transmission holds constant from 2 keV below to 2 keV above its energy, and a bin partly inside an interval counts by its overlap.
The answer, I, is 398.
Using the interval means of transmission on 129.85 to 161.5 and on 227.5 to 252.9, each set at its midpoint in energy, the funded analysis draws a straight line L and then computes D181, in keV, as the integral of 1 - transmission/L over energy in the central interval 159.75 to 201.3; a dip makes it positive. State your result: 5.0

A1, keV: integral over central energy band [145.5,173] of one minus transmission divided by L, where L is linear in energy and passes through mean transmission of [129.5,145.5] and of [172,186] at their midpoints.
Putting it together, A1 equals -4.91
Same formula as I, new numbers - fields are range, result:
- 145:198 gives 409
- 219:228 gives 235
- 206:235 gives 352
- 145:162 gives 454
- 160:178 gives 442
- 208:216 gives 429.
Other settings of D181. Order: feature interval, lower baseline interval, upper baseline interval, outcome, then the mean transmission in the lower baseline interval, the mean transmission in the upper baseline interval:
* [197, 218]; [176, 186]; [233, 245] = -5.0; 269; 454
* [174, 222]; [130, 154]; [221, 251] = 4.0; 467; 384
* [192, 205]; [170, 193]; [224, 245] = -3.5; 347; 386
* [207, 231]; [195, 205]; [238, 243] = 6.2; 451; 462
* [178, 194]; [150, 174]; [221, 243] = 4.0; 454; 360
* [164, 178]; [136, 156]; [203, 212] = 0.5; 464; 440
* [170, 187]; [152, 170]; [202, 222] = 4.2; 452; 403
